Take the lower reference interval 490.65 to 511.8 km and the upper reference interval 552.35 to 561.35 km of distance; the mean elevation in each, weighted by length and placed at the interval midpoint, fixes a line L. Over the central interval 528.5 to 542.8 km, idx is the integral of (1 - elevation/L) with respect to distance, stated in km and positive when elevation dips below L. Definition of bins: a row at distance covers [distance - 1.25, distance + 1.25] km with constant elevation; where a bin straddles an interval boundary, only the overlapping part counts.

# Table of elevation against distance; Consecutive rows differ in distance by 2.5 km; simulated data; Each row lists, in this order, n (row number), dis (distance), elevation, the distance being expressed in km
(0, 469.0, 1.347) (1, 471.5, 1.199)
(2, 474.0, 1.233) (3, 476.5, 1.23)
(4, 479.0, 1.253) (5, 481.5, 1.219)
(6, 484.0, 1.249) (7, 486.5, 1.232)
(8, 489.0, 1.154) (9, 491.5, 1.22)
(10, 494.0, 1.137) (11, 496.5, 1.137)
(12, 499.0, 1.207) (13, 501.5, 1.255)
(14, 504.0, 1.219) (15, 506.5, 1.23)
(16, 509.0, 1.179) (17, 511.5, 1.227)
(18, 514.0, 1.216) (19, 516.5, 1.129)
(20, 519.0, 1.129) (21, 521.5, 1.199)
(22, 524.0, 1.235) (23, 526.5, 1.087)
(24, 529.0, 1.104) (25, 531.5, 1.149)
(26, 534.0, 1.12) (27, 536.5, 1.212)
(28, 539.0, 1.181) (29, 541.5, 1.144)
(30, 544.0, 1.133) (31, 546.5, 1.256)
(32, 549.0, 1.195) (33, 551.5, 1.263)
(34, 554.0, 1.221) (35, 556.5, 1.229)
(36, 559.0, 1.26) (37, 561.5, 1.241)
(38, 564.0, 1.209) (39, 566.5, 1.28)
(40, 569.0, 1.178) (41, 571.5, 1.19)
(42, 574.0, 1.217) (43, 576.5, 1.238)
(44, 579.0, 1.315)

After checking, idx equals 0.81 km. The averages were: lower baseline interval 1.2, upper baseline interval 1.24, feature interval 1.15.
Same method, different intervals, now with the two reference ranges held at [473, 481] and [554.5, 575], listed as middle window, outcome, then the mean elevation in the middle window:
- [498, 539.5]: 1.7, 1.18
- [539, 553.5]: 0.4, 1.2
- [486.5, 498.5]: 0.6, 1.17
